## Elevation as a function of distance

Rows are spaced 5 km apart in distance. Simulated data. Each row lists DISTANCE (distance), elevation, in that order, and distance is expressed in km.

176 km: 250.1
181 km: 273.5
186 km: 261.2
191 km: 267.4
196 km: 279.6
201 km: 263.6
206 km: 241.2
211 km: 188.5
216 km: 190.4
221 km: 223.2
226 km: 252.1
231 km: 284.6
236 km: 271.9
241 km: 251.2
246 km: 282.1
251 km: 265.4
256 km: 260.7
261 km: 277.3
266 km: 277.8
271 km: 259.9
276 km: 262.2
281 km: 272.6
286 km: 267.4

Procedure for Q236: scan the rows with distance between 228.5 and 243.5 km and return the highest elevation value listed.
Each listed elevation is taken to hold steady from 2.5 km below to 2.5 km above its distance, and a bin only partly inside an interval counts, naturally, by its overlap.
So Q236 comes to 284.6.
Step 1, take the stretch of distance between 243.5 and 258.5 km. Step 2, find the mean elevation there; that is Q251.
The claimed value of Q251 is 269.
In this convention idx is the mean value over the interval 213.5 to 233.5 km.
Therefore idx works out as 238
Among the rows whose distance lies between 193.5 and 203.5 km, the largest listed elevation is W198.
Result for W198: 279.6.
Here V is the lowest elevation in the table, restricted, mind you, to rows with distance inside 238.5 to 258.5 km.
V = 251.2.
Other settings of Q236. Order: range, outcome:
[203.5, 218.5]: 241.2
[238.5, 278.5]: 282.1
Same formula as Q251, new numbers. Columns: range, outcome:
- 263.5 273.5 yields 269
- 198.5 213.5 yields 231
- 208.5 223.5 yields 201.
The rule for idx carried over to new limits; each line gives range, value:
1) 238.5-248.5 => 267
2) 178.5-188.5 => 267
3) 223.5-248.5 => 268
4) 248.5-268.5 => 270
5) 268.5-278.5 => 261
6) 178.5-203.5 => 269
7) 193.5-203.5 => 272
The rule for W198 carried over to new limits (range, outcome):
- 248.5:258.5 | 265.4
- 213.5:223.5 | 223.2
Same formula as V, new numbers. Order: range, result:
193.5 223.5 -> 188.5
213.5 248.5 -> 190.4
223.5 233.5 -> 252.1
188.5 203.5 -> 263.6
